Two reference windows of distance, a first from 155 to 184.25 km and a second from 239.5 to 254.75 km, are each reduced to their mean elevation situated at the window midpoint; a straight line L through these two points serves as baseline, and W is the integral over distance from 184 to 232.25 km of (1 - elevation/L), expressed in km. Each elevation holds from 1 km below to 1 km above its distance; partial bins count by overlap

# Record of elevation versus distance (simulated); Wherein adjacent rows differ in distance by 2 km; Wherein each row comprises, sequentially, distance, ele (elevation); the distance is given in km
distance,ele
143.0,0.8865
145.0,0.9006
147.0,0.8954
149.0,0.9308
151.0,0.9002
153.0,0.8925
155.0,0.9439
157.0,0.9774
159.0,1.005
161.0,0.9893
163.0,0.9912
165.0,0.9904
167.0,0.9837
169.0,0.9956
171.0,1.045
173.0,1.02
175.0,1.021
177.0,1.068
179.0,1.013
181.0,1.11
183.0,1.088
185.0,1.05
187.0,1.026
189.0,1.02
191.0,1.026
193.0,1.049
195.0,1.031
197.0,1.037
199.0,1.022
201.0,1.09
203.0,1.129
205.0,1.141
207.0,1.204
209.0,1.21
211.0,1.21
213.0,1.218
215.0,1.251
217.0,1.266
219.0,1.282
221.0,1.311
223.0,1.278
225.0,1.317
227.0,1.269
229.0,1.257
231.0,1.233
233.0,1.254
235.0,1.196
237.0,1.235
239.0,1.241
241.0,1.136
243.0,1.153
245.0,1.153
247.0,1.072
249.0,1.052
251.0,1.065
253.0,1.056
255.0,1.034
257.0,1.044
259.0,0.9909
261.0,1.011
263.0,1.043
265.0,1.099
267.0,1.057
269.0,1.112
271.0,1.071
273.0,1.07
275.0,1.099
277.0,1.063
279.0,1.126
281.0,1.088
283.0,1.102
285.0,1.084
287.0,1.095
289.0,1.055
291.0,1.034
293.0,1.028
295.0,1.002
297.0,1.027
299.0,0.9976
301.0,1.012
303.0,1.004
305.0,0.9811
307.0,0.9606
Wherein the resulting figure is -4.7 km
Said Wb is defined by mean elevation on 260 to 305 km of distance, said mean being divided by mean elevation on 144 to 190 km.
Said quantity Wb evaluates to 1.1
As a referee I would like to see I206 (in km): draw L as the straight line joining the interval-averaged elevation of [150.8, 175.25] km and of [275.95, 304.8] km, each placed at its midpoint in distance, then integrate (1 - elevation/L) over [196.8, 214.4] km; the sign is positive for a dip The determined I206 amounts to -2.5 km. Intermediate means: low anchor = 0.983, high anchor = 1.05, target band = 1.15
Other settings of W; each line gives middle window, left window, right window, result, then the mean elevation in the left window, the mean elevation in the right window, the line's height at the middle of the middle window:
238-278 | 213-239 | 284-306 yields 2.5 km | 1.26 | 1.03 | 1.15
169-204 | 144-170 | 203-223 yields 1.6 km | 0.954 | 1.23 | 1.1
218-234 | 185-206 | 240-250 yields -2.7 km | 1.06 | 1.11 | 1.09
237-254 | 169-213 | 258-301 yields -0.9 km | 1.08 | 1.06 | 1.07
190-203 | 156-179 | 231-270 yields -0.1 km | 1.01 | 1.11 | 1.04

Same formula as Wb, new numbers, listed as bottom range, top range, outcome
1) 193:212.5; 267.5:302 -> 0.95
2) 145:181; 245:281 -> 1.09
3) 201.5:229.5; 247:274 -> 0.85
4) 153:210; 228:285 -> 1.07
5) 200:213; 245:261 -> 0.90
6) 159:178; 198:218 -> 1.16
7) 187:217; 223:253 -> 1.06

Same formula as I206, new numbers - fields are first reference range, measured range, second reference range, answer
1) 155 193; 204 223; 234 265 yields -3.1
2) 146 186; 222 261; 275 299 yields -4.5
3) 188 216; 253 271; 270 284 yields 0.7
